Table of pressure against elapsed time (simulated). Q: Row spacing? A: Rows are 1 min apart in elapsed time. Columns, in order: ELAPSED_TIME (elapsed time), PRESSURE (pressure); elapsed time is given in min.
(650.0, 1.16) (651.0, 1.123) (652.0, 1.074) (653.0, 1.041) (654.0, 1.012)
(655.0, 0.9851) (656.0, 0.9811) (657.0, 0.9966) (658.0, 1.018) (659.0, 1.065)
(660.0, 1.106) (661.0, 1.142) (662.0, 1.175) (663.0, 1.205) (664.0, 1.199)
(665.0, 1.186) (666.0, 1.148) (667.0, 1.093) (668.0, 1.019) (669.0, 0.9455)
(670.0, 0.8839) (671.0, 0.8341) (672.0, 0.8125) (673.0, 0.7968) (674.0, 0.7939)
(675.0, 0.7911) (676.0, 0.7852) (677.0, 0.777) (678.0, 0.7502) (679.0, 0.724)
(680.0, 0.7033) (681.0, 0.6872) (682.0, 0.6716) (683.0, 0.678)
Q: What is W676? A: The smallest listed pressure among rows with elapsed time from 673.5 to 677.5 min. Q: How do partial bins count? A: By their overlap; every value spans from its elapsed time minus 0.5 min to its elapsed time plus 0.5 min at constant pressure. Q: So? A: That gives 0.777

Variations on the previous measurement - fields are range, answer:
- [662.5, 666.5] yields 1.148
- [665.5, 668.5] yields 1.019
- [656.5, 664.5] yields 0.9966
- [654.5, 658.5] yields 0.9811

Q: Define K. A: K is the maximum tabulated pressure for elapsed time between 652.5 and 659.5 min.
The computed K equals 1.065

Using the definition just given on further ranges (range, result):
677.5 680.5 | 0.7502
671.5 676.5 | 0.8125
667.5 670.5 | 1.019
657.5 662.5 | 1.175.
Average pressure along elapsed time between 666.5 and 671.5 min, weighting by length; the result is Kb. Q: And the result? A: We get 0.955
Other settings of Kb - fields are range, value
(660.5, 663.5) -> 1.17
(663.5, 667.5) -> 1.16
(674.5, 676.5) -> 0.788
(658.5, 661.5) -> 1.1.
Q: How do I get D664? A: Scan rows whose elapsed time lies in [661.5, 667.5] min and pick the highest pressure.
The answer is 1.205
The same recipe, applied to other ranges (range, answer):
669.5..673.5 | 0.8839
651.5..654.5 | 1.074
